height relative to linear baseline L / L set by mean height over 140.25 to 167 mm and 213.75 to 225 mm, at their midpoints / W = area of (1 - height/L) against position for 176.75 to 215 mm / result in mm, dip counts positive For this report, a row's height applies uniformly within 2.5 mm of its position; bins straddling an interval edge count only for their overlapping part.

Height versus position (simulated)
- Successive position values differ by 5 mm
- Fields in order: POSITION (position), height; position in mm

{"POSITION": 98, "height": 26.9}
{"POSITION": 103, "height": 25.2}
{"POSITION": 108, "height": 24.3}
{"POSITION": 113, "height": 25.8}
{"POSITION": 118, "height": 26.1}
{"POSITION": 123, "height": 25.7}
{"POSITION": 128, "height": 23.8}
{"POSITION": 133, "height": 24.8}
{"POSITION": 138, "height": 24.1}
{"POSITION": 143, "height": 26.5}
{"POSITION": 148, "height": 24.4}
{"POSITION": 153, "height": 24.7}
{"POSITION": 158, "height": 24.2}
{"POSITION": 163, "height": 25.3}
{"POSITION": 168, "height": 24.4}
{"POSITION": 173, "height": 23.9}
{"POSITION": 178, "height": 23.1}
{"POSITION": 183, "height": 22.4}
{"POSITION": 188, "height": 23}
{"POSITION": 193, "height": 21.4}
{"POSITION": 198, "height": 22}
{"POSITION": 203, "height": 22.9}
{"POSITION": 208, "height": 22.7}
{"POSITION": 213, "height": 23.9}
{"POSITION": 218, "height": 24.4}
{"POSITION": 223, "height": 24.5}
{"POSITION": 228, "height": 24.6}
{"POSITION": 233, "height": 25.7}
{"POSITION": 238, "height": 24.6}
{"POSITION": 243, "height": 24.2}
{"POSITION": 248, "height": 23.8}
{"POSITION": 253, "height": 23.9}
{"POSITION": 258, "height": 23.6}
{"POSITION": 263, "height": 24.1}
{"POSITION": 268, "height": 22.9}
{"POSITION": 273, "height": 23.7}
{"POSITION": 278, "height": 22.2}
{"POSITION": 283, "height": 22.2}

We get 3.01 mm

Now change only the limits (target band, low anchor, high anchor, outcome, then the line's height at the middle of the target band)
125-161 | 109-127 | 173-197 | -0.3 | 24.5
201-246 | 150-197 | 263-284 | -1.8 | 23.3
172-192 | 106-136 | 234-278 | 1.3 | 24.5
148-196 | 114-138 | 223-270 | 2.1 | 24.7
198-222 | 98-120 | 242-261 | 0.9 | 24.3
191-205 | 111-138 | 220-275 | 1.4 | 24.5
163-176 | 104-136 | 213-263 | 0.2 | 24.8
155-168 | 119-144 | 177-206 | -0.5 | 23.7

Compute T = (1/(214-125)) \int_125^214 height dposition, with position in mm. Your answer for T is 23.8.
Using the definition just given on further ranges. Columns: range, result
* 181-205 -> 22.3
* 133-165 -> 24.9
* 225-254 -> 24.5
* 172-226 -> 23.1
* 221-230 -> 24.5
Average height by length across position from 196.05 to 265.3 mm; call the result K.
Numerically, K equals 23.9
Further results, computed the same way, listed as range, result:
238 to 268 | 23.9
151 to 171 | 24.6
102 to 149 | 25.1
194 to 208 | 22.4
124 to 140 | 24.4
